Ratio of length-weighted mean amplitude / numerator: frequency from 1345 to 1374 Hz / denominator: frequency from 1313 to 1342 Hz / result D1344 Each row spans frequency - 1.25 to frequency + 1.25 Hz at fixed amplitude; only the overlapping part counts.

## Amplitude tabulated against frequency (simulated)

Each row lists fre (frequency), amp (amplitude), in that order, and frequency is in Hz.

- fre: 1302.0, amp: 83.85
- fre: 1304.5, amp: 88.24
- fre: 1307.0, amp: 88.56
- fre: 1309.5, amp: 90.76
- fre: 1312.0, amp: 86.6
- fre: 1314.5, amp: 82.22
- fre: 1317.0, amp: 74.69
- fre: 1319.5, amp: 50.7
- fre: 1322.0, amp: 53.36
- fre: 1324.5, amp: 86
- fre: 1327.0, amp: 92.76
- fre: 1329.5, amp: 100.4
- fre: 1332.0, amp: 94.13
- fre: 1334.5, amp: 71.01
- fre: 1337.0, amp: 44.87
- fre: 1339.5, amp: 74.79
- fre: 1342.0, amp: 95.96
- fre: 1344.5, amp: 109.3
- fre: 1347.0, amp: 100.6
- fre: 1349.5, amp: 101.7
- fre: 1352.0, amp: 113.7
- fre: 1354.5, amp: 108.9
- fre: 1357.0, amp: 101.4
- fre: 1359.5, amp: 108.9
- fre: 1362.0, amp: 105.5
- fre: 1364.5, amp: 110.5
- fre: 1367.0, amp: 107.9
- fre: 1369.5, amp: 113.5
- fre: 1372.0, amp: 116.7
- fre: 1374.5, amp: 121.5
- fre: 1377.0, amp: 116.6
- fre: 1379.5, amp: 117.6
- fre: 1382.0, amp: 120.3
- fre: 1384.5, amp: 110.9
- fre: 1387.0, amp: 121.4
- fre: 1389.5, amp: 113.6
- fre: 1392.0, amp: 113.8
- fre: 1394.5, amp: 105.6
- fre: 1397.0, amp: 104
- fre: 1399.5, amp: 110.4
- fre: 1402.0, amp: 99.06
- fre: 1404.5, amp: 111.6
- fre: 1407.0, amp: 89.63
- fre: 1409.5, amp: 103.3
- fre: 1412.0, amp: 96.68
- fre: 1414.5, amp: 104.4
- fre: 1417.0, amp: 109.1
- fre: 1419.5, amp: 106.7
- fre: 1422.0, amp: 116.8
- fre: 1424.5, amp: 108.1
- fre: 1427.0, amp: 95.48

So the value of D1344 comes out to 1.43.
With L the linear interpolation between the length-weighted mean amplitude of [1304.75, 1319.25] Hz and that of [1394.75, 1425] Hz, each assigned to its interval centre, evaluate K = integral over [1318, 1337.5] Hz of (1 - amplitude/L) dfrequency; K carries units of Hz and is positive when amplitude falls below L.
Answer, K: 2.5 Hz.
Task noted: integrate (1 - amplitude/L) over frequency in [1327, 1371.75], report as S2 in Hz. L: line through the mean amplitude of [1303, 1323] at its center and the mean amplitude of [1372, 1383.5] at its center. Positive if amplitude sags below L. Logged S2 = 1.2 Hz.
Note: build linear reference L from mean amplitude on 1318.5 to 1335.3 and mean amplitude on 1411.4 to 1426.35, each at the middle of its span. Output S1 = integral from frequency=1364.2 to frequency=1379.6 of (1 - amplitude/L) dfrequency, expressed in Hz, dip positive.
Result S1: -3.7 Hz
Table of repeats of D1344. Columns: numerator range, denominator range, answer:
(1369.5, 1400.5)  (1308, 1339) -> 1.48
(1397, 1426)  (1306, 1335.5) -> 1.30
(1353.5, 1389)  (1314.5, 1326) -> 1.65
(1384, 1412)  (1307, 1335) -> 1.32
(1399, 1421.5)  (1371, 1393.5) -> 0.89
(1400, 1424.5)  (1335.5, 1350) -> 1.20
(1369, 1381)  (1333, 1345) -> 1.51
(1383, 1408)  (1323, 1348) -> 1.25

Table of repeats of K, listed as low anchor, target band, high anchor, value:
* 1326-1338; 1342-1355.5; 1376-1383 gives -1.7 Hz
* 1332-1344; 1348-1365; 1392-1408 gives -4.5 Hz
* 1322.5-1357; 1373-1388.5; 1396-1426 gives -2.9 Hz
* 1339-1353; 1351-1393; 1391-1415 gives -4.6 Hz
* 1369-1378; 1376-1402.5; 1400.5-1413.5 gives -0.7 Hz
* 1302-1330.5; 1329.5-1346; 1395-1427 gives 0.6 Hz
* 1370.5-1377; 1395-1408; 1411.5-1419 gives 0.7 Hz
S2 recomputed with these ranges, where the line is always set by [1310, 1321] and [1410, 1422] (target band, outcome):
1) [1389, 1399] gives -1.1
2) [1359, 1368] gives -1.9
